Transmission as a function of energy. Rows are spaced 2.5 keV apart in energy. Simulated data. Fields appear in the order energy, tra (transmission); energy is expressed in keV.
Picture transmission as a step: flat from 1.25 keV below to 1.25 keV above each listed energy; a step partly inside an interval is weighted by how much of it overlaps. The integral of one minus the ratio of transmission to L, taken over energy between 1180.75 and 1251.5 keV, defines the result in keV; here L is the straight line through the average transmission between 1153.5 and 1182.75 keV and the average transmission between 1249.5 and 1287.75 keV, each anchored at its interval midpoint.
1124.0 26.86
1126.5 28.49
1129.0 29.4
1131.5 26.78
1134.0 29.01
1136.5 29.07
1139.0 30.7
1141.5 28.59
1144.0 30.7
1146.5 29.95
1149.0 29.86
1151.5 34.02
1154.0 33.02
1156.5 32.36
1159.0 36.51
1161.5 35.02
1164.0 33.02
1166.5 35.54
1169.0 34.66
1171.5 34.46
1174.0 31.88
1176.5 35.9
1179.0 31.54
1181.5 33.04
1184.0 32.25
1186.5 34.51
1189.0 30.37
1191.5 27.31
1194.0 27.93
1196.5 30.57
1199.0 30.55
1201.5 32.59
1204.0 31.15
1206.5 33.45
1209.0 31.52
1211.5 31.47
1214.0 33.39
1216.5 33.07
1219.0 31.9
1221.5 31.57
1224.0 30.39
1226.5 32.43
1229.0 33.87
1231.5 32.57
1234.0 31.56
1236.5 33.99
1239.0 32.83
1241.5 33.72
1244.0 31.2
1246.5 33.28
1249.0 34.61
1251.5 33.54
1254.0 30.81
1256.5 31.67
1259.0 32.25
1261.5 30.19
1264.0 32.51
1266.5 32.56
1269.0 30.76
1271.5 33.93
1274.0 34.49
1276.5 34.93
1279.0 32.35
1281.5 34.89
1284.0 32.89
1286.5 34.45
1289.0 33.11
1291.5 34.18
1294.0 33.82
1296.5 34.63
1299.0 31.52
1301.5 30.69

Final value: 2.9 keV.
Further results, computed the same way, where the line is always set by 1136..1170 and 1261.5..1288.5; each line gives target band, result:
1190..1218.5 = 1.4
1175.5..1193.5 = 0.4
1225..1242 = 0.0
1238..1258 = 0.2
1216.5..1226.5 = 0.4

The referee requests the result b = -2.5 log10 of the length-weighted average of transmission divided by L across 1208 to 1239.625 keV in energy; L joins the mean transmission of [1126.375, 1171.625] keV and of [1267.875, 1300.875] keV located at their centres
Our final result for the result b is 0.01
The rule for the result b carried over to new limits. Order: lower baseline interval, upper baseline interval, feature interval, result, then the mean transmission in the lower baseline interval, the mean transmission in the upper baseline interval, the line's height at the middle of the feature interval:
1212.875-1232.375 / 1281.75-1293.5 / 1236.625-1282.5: 0.01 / 32.4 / 33.8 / 33.2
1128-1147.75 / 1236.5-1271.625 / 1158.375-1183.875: -0.13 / 29.3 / 32.4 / 30.2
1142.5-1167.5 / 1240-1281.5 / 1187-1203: 0.09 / 32.9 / 32.7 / 32.9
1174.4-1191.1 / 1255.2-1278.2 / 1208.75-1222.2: 0.01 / 32.6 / 32.6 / 32.6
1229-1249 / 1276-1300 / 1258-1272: 0.05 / 32.9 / 33.7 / 33.3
